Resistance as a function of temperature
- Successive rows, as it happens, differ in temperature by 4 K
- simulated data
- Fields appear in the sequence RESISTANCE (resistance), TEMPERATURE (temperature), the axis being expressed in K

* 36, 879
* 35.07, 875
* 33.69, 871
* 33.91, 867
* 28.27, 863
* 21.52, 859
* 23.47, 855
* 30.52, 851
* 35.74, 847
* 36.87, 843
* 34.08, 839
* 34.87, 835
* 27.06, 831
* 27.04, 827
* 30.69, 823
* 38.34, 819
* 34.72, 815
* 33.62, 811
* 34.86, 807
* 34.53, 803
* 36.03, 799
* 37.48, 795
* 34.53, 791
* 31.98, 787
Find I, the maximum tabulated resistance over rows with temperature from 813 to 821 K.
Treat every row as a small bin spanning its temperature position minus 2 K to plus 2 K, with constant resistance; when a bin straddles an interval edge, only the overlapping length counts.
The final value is 38.34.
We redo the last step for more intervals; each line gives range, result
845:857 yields 35.74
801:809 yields 34.86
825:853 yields 36.87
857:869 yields 33.91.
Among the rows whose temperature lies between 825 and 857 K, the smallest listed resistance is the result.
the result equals 23.47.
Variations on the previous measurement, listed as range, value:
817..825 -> 30.69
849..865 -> 21.52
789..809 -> 34.53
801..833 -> 27.04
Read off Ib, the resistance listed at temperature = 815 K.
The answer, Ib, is 34.72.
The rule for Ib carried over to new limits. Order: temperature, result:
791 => 34.53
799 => 36.03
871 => 33.69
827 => 27.04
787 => 31.98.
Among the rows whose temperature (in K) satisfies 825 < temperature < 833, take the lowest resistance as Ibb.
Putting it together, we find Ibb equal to 27.04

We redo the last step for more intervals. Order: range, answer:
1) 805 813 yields 33.62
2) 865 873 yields 33.69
